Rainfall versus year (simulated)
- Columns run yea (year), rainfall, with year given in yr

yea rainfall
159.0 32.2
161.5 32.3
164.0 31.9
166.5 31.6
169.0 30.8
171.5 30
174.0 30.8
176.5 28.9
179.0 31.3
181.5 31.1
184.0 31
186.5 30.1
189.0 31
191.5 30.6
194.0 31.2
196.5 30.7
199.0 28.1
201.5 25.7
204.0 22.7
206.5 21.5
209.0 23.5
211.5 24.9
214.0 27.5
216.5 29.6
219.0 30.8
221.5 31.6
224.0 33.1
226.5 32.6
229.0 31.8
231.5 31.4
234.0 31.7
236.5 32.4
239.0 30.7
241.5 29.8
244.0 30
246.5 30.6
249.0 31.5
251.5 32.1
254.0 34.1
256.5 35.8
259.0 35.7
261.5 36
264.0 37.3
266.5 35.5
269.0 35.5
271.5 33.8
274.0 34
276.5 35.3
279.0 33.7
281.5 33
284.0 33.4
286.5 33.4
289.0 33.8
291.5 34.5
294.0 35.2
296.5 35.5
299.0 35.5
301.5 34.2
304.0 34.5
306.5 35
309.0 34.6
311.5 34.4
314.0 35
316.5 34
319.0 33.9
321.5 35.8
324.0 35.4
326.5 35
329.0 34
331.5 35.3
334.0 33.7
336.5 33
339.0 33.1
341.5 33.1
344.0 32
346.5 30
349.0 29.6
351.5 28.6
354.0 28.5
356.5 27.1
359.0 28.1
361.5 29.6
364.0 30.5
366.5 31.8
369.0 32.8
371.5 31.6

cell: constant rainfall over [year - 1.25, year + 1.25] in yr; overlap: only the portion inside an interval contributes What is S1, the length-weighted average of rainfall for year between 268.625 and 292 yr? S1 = 34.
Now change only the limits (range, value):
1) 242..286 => 33.9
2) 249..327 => 34.6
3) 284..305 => 34.5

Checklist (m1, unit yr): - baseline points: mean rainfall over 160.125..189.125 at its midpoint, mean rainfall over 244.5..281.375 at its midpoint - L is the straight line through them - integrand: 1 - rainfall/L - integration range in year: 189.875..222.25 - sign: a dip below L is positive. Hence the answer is 4.6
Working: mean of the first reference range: 30.9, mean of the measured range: 27.5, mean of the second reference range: 34.2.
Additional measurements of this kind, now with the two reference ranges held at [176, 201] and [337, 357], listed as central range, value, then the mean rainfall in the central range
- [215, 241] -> -0.97 yr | 31.5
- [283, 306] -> -3.07 yr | 34.5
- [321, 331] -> -1.50 yr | 35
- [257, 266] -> -1.73 yr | 36.2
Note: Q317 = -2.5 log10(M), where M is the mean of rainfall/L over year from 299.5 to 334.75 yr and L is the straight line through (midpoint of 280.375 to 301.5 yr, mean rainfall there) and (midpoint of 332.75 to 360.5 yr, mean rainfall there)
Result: -0.07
